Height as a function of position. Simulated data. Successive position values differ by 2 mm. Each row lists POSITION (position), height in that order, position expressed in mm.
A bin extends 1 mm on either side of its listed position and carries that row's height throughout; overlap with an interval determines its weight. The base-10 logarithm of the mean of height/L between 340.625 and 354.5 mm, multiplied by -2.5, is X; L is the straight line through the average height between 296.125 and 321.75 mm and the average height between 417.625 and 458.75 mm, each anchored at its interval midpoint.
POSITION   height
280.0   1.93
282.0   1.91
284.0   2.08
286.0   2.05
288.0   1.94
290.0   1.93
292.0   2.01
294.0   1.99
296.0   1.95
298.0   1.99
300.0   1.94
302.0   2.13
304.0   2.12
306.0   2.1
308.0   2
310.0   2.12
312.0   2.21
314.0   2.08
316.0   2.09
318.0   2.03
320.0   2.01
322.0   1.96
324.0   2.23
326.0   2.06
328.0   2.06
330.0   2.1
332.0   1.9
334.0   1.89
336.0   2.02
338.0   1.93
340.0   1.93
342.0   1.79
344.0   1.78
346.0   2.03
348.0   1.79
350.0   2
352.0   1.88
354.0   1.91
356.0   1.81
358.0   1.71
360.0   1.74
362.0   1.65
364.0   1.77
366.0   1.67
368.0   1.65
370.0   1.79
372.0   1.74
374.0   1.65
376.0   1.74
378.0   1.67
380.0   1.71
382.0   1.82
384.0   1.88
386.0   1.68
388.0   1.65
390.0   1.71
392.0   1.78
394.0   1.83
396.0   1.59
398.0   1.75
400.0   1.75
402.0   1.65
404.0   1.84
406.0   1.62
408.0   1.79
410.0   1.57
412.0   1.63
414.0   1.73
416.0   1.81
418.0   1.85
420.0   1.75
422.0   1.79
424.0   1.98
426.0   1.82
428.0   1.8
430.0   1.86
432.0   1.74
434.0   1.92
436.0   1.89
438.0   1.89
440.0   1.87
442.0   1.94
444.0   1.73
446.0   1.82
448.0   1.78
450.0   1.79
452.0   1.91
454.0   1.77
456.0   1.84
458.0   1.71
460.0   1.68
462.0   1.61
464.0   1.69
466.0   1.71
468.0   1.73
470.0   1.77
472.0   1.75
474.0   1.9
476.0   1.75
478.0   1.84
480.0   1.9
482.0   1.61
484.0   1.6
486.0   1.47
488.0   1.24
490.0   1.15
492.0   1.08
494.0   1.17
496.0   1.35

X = 0.06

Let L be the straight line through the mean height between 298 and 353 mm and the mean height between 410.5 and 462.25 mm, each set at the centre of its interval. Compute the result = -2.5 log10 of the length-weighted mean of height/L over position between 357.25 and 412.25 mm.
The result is 0.11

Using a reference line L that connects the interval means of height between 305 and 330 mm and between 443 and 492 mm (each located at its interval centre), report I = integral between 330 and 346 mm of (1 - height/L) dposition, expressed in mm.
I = 0.9 mm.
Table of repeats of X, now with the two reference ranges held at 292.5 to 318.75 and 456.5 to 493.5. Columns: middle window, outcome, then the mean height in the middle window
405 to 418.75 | 0.04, 1.71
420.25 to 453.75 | -0.08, 1.84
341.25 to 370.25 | 0.08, 1.8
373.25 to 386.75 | 0.08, 1.74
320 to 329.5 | -0.03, 2.07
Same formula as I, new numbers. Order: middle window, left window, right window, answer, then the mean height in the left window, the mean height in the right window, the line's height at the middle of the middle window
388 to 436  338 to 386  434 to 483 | 0.7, 1.79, 1.79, 1.79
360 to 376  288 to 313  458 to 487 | 1.7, 2.04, 1.71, 1.91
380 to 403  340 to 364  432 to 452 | 1.3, 1.83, 1.85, 1.84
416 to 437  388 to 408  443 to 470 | -1.2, 1.72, 1.75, 1.74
